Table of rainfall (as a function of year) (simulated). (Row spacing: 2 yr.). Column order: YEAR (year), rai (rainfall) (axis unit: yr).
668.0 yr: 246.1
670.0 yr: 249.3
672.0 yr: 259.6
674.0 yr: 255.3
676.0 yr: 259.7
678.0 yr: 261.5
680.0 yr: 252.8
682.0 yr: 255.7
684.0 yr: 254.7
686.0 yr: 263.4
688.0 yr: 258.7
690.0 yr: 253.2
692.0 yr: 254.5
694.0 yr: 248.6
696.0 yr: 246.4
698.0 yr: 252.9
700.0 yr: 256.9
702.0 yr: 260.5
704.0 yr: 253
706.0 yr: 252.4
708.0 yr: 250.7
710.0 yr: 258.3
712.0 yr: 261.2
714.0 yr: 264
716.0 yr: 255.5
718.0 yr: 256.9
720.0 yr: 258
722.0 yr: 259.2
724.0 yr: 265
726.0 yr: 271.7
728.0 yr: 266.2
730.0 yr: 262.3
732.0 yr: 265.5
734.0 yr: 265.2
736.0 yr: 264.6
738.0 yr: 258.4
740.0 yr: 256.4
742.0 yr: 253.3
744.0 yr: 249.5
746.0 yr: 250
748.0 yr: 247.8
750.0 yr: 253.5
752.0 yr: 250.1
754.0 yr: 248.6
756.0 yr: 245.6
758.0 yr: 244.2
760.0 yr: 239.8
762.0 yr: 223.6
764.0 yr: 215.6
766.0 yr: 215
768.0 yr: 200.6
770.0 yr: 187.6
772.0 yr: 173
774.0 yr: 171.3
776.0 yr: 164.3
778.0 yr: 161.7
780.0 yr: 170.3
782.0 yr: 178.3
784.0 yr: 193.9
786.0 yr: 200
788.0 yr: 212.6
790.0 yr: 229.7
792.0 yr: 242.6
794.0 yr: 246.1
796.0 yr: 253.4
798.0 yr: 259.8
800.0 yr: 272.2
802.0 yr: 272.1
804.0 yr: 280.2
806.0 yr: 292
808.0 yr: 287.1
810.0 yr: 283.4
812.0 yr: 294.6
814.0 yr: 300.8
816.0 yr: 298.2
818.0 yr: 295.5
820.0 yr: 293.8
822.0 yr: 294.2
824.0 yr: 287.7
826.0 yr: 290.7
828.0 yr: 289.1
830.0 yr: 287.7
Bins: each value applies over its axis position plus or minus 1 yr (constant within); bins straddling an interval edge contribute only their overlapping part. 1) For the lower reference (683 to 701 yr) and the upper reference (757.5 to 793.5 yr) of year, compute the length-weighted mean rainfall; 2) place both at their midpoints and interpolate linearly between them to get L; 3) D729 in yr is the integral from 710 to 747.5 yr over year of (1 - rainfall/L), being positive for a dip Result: -4.72 yr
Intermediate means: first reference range 254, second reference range 201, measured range 260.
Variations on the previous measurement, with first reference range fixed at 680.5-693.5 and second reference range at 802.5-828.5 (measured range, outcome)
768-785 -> 6.3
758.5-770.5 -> 2.6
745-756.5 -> 1.0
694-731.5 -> 0.7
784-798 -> 2.7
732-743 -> 0.4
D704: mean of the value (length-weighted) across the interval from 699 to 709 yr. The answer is 255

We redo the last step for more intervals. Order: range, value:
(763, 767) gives 215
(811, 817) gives 298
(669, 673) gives 254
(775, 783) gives 169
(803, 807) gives 286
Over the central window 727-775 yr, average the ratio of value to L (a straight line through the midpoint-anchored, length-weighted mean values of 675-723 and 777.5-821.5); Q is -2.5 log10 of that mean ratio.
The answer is 0.07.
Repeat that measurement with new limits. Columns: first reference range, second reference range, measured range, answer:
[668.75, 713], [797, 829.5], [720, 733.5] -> 0.00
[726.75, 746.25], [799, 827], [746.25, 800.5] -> 0.24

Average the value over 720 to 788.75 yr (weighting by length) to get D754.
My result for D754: 229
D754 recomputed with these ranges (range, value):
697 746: 259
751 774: 220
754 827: 241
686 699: 253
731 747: 258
